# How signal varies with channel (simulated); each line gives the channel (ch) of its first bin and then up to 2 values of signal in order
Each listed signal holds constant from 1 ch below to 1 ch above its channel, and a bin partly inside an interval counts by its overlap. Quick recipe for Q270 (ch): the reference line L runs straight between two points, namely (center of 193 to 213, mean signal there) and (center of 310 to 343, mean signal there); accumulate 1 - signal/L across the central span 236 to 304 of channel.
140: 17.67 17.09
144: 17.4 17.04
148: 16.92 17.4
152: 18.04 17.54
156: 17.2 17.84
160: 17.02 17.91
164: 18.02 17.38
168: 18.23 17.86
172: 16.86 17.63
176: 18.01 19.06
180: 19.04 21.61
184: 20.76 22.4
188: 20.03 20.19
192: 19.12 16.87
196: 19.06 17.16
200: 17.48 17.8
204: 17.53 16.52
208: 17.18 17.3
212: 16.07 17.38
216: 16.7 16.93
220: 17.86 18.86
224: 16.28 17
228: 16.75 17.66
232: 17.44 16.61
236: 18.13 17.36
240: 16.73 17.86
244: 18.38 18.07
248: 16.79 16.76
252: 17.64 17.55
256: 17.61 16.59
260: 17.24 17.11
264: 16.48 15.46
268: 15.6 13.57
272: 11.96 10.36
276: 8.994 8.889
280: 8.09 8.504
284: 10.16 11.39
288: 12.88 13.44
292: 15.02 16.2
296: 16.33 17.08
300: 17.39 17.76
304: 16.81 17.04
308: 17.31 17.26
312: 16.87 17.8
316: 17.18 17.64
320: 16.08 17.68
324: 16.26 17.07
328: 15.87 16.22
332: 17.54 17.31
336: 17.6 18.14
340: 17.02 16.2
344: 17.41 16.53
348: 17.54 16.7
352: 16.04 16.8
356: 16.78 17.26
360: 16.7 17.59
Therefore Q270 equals 8.7 ch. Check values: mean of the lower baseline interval 17.3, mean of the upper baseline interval 17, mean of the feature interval 15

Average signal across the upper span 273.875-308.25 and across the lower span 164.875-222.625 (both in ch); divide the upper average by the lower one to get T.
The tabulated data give 0.7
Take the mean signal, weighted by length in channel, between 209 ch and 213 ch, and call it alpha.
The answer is 16.7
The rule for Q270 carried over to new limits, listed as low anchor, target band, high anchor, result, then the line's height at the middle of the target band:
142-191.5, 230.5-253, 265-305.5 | -3.3 ch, 15.2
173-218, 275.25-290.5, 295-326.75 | 6.3 ch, 17.4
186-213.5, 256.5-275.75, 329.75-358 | 3.1 ch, 17.6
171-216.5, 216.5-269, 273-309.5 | -4.1 ch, 16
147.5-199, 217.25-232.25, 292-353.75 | 0.5 ch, 17.9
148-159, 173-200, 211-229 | -3.0 ch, 17.3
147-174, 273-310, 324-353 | 7.5 ch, 17.1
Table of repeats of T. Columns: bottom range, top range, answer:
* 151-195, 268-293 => 0.61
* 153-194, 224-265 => 0.93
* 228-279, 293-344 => 1.07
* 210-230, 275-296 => 0.68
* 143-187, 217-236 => 0.95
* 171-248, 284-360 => 0.92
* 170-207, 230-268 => 0.92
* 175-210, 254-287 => 0.70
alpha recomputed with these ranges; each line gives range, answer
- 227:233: 17.3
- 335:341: 17.6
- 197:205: 17.5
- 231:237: 17.4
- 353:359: 16.9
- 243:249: 17.7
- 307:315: 17.3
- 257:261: 16.9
